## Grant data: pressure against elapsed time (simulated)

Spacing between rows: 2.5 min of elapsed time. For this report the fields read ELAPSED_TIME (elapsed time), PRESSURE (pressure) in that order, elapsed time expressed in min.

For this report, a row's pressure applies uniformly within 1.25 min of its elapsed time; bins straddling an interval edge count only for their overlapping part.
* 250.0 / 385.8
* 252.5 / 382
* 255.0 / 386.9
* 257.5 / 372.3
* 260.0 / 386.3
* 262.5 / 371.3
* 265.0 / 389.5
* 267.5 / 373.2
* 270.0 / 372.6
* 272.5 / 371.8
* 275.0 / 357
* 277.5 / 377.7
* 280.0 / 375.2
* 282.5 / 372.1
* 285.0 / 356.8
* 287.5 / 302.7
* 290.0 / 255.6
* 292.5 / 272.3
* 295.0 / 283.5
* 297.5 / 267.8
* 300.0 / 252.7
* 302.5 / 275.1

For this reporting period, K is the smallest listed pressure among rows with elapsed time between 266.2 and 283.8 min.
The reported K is 357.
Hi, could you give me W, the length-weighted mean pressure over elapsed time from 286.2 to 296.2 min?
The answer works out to 279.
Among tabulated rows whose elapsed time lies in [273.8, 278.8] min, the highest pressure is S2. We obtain 377.7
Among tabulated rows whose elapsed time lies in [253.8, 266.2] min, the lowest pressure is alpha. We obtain 371.3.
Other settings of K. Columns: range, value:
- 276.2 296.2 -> 255.6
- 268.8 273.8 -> 371.8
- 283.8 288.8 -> 302.7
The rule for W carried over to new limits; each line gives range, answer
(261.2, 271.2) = 377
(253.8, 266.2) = 381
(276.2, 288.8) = 356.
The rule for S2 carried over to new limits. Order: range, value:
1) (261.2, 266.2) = 389.5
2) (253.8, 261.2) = 386.9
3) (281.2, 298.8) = 372.1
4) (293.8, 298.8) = 283.5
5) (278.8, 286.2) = 375.2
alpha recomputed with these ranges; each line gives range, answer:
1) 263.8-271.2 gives 372.6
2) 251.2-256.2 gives 382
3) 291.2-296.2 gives 272.3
